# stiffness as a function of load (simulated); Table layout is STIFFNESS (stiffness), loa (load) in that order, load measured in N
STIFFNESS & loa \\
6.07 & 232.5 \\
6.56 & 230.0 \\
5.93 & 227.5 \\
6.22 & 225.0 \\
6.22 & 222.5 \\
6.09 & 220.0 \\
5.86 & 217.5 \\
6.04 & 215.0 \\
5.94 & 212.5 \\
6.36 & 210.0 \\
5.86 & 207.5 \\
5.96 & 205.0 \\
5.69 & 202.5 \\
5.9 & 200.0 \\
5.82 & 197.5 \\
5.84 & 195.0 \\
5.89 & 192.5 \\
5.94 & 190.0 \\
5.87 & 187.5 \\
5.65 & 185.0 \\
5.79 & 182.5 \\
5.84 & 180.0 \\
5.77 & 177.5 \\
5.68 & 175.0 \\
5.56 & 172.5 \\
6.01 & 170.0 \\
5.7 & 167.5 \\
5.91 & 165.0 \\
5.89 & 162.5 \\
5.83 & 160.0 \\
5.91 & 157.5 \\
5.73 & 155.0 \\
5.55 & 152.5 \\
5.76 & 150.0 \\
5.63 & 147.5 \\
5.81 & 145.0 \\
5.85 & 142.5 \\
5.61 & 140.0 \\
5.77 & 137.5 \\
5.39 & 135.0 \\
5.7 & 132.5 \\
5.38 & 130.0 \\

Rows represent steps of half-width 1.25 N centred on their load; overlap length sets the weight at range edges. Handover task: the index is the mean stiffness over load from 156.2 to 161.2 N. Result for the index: 5.87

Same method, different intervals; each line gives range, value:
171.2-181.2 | 5.71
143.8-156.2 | 5.7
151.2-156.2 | 5.64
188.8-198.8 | 5.87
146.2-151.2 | 5.7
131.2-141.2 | 5.62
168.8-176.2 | 5.75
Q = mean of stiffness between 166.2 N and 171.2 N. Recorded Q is 5.85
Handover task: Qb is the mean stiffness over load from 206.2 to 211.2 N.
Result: 6.11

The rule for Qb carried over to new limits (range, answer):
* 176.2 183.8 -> 5.8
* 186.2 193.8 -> 5.9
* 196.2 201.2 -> 5.86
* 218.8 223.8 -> 6.16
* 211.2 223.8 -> 6.03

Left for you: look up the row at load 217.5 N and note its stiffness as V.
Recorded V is 5.86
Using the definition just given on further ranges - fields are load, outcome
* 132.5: 5.7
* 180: 5.84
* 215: 6.04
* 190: 5.94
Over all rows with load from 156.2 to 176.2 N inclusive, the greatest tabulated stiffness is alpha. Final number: 6.01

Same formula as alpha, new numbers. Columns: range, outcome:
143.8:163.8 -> 5.91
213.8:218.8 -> 6.04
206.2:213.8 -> 6.36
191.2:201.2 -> 5.9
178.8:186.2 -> 5.84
